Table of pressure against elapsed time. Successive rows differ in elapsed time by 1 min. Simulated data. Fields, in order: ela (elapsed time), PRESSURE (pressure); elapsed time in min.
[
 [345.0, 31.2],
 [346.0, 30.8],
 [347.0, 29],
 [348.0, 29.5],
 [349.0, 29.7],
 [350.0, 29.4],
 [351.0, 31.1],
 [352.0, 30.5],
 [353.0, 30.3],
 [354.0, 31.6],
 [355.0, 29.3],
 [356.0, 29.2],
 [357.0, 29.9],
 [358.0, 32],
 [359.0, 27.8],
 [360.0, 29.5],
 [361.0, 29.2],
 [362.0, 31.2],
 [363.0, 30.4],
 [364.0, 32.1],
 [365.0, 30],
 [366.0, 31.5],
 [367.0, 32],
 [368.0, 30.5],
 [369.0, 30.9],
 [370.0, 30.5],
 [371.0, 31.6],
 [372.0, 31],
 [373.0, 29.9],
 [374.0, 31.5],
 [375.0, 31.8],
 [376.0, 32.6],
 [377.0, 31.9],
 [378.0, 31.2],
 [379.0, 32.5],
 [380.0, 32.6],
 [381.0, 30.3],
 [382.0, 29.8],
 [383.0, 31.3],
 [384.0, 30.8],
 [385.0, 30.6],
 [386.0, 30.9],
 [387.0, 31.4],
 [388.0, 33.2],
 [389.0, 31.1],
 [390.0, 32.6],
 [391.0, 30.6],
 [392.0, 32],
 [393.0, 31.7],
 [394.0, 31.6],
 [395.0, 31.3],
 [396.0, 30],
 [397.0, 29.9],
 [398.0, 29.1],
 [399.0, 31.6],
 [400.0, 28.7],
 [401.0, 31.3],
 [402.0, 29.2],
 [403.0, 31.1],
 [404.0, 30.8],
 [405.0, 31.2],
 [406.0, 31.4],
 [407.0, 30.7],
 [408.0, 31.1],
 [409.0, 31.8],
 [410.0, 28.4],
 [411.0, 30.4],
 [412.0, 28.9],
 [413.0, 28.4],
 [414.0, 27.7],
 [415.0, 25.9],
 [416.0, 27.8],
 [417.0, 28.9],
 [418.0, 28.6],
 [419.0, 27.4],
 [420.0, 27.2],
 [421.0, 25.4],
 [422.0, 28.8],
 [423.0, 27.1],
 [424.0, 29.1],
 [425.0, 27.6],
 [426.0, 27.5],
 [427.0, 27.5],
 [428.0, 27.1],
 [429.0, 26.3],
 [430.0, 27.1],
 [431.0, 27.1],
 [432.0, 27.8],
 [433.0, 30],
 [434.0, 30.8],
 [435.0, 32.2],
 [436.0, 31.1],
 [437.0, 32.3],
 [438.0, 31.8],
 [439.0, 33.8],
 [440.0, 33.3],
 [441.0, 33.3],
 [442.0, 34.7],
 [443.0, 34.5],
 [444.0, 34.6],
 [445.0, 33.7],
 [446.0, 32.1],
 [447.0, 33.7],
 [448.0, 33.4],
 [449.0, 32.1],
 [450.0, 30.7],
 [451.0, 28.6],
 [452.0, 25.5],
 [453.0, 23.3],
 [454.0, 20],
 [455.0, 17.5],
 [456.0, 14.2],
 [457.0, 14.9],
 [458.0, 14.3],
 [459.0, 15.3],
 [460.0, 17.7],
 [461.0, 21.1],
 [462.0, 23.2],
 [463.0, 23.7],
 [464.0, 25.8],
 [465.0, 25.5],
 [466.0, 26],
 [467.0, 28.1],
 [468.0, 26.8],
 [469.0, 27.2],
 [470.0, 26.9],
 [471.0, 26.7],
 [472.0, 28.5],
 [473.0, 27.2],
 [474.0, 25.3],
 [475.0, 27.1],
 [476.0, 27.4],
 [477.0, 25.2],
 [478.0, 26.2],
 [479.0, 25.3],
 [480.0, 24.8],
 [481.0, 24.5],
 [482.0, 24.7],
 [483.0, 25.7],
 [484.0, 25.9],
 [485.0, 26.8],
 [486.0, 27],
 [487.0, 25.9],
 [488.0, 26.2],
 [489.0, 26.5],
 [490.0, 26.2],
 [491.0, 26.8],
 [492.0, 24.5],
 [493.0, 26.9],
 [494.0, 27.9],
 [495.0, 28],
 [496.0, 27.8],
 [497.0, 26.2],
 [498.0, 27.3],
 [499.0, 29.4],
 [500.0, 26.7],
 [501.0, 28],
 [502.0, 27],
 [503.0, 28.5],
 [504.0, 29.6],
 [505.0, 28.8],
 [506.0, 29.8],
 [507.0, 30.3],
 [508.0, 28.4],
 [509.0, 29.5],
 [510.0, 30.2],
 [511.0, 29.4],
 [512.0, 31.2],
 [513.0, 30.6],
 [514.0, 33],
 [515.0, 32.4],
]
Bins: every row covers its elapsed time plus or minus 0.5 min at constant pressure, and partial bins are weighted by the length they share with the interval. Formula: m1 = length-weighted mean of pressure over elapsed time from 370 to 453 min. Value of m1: 30.4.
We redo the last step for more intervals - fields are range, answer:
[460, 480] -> 25.7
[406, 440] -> 29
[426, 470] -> 27.2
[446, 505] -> 25.7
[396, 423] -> 29.3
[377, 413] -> 30.9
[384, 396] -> 31.4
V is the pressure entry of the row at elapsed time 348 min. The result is 29.5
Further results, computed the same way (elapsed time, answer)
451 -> 28.6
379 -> 32.5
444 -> 34.6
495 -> 28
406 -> 31.4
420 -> 27.2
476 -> 27.4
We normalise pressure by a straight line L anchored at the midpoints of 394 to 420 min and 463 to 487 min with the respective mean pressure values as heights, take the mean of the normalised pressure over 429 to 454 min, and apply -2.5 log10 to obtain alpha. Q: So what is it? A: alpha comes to -0.11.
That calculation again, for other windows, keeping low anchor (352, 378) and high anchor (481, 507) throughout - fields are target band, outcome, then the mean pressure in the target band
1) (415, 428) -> 0.06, 27.6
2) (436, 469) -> 0.06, 26.8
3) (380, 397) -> -0.04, 31.2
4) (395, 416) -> -0.01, 29.9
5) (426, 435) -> 0.03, 28.2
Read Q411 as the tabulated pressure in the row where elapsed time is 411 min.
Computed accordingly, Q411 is 30.4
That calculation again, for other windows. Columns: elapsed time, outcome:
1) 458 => 14.3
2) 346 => 30.8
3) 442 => 34.7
